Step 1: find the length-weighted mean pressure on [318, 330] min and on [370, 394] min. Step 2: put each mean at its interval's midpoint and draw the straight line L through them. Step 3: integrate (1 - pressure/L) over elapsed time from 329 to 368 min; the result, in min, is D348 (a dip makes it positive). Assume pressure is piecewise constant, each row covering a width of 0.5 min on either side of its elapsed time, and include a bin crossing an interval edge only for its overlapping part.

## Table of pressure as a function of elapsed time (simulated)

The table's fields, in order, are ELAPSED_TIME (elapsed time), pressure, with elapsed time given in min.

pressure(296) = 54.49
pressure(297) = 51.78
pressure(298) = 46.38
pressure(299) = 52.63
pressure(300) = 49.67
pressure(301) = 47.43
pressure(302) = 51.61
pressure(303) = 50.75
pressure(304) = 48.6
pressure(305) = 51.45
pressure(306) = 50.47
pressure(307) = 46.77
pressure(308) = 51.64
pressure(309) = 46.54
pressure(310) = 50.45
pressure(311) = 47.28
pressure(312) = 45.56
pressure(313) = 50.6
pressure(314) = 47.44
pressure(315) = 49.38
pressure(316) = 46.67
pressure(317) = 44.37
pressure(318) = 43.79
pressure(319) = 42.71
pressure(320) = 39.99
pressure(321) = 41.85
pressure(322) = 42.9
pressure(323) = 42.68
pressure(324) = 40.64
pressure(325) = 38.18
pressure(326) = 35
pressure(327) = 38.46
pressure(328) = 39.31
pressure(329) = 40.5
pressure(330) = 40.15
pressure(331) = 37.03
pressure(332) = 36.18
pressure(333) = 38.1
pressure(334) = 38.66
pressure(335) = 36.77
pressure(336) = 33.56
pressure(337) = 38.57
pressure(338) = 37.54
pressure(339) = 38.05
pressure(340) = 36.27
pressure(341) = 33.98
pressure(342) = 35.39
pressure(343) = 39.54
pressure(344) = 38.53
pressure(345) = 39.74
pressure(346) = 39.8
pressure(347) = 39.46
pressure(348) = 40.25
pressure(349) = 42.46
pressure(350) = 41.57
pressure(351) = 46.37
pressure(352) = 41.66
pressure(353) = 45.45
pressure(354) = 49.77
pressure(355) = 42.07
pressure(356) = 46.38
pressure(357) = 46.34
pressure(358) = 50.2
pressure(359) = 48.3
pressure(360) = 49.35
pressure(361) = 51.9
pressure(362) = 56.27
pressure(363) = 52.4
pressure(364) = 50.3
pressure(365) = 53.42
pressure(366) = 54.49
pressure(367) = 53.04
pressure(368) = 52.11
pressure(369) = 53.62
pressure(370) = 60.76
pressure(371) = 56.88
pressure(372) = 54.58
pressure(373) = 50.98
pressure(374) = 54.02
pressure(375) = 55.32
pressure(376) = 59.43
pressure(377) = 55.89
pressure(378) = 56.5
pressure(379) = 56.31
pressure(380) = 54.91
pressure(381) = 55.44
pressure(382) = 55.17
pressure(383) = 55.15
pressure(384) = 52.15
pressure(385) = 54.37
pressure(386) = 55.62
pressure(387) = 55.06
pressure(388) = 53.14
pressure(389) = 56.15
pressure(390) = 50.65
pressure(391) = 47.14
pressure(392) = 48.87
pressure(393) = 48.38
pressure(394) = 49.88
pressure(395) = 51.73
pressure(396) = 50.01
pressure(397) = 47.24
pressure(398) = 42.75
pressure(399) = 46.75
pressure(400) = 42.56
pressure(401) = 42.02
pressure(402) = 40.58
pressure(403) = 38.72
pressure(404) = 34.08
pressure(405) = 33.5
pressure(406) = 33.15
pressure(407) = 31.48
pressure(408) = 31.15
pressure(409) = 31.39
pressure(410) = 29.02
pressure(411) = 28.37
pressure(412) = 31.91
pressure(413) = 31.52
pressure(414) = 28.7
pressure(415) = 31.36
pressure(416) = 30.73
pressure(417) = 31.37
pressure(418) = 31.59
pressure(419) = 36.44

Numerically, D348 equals 2.62 min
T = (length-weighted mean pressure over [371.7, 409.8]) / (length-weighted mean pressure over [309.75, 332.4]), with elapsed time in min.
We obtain 1.1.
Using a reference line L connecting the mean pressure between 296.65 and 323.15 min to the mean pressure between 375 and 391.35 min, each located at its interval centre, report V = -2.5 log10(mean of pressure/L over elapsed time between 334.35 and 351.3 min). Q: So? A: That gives 0.297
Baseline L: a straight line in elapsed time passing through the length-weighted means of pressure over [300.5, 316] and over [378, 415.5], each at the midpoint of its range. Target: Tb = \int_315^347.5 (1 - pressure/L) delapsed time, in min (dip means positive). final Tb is 5.7 min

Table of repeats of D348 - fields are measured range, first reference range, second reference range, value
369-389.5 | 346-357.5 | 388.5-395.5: -3.0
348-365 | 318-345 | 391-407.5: -3.1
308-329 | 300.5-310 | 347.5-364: 2.2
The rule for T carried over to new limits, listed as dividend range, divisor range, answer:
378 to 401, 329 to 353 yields 1.32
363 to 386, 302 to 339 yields 1.27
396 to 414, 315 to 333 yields 0.89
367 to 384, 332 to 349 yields 1.46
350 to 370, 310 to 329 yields 1.15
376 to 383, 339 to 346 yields 1.49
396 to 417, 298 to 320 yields 0.74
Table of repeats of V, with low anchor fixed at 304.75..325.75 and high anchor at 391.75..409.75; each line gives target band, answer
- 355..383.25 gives -0.241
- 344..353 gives 0.060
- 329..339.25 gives 0.185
